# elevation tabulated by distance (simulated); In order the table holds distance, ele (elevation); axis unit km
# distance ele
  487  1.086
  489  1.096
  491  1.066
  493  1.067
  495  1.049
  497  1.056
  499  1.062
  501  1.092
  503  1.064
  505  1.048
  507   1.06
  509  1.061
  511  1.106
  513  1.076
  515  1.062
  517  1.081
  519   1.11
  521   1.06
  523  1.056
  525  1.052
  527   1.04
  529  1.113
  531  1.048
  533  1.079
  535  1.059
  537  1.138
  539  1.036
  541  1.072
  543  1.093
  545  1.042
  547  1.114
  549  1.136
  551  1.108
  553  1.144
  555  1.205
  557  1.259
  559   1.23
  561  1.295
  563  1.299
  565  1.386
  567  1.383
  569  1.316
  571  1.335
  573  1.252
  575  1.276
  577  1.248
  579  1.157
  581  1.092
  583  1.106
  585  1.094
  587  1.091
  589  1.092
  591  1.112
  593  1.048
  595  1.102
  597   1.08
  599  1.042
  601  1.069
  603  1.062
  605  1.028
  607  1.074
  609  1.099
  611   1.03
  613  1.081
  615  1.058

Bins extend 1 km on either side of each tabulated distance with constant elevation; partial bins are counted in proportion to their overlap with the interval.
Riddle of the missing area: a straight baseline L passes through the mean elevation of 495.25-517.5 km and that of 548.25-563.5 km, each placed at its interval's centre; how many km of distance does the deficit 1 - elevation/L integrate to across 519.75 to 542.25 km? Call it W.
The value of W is 1.4 km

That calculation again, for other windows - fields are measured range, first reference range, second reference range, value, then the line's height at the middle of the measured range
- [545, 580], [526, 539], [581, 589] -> -4.8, 1.09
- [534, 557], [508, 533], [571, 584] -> 0.4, 1.13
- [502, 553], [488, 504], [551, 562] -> 3.0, 1.15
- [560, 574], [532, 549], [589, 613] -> -3.2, 1.08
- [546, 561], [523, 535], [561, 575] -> 0.6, 1.23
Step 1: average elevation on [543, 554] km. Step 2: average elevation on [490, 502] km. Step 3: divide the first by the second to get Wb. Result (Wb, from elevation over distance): 1.0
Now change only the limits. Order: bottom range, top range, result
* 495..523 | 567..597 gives 1.09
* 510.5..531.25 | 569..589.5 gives 1.10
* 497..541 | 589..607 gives 1.00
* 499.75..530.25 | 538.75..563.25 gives 1.08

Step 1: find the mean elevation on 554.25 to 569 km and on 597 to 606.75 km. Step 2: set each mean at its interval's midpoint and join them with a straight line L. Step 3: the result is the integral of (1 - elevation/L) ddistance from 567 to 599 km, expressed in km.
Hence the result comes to 0.2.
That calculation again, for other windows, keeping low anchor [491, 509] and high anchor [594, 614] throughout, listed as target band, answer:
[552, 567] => -2.9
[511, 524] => -0.2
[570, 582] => -1.8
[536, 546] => -0.1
